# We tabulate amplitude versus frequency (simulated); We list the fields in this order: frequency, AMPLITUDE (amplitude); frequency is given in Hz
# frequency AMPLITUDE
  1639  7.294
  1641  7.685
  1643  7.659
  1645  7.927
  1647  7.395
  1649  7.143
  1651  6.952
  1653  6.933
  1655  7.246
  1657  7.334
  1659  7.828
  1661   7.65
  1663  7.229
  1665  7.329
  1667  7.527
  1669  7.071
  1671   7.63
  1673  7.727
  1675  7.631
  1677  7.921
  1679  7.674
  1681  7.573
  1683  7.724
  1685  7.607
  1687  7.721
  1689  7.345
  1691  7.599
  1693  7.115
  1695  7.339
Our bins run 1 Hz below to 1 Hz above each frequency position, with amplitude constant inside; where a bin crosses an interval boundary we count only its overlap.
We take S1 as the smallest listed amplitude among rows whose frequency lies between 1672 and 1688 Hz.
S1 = 7.573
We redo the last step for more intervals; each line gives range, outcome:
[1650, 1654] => 6.933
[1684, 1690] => 7.345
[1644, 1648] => 7.395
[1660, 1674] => 7.071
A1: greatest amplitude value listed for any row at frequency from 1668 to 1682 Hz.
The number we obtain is 7.921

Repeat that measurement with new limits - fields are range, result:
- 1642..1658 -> 7.927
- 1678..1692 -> 7.724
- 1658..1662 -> 7.828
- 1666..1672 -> 7.63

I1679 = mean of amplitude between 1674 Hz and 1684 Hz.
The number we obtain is 7.7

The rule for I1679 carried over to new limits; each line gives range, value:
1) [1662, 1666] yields 7.28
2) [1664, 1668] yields 7.43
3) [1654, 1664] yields 7.46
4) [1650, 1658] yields 7.12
